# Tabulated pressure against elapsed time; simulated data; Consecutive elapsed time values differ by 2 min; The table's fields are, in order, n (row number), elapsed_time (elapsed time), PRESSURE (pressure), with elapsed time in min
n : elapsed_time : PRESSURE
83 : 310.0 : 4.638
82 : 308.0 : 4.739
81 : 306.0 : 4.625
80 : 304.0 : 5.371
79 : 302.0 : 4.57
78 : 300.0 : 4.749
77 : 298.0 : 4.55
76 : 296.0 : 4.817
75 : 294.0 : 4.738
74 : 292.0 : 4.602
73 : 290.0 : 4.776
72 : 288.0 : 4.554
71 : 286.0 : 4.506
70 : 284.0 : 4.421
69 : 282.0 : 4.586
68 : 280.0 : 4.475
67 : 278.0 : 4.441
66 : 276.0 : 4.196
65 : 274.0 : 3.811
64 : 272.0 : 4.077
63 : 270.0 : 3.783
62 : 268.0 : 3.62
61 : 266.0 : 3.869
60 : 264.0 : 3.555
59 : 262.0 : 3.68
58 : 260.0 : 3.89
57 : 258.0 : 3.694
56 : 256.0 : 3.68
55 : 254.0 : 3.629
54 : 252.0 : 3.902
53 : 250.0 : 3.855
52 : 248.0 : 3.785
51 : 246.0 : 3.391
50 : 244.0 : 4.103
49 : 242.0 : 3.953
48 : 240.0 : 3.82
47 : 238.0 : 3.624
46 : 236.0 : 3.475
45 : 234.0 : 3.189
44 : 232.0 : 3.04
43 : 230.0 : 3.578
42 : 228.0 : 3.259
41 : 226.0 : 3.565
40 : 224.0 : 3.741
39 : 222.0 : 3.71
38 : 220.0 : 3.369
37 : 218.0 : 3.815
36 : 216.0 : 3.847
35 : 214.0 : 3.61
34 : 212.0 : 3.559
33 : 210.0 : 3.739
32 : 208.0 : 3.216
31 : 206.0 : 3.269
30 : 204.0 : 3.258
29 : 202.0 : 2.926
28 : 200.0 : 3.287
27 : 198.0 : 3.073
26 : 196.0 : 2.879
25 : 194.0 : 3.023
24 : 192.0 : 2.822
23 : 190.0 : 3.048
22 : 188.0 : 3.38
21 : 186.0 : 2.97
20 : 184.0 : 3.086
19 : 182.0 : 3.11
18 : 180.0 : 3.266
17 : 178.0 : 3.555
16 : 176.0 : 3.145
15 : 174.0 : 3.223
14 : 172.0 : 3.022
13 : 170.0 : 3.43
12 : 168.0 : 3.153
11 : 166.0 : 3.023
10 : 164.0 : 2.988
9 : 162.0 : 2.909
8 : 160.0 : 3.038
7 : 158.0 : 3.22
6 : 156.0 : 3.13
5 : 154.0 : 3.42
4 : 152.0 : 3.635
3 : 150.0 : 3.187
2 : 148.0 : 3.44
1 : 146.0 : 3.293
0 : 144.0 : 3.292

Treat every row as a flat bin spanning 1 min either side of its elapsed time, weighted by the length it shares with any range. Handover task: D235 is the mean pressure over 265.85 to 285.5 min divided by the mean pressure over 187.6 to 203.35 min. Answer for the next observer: 1.36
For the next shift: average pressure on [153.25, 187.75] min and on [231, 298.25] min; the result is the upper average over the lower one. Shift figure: 1.26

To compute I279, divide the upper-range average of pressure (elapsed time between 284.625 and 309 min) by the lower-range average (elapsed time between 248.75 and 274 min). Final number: 1.25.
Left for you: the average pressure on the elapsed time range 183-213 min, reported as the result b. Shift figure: 3.17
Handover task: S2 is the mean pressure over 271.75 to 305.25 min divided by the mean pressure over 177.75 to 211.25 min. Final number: 1.44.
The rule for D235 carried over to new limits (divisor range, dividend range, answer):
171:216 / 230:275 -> 1.15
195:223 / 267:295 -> 1.27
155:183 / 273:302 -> 1.43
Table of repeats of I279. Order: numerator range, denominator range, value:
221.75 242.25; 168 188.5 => 1.10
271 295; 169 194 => 1.40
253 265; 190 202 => 1.22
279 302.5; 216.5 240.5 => 1.31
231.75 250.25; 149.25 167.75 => 1.15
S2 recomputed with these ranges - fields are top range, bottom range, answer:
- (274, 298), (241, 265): 1.20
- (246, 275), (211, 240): 1.06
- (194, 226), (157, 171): 1.10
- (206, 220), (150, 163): 1.11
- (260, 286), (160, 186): 1.29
